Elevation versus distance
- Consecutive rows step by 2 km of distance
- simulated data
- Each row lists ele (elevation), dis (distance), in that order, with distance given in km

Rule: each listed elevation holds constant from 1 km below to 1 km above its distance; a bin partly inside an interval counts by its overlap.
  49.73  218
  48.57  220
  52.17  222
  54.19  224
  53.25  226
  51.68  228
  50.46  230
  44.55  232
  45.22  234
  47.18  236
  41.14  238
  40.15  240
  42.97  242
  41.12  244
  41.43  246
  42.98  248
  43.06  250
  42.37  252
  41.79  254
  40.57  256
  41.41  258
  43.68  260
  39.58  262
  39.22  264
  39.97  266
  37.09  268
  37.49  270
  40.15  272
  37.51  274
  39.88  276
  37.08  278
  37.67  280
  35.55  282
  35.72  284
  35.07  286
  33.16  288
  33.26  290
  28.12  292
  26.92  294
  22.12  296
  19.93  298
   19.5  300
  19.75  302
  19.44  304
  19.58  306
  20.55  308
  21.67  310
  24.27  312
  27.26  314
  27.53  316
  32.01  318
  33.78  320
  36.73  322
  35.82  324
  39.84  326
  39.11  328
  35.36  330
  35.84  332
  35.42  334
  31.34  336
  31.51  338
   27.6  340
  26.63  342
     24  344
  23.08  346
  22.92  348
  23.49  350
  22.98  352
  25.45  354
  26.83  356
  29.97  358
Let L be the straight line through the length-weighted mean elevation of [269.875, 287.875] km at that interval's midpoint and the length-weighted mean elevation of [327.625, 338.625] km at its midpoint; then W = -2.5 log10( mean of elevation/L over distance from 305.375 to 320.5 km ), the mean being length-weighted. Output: 0.350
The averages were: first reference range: 37.1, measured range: 25.7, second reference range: 34.6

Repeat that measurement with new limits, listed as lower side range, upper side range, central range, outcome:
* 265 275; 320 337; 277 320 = 0.33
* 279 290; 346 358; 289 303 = 0.35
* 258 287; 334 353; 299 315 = 0.45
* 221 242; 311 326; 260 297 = 0.11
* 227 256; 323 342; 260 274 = 0.05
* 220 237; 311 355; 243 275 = 0.09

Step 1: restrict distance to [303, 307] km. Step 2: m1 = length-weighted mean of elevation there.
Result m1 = 19.5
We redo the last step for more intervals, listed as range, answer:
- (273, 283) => 37.5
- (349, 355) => 24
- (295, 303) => 20.3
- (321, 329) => 37.9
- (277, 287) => 36.2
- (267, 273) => 38.2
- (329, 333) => 35.6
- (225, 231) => 51.8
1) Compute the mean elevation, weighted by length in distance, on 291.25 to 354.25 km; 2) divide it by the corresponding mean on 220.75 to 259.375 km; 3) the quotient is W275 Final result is 0.61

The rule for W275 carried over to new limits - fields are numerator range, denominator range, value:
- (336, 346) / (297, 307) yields 1.39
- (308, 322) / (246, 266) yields 0.67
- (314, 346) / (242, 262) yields 0.77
